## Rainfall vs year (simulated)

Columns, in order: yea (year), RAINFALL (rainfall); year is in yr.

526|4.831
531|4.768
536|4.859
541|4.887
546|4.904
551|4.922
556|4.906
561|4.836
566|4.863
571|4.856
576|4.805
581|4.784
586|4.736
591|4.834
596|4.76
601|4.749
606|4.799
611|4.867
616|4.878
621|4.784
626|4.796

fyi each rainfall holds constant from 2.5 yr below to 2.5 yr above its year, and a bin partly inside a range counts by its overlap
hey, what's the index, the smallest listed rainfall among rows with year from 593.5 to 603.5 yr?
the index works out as 4.749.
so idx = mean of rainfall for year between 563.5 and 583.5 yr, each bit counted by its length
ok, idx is 4.83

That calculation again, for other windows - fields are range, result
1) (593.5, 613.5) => 4.79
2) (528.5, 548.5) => 4.85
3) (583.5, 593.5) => 4.78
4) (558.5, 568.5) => 4.85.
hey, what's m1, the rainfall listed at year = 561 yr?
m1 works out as 4.836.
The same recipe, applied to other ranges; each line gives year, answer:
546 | 4.904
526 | 4.831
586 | 4.736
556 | 4.906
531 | 4.768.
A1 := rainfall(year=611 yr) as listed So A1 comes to 4.867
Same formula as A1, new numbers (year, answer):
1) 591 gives 4.834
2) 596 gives 4.76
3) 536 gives 4.859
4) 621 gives 4.784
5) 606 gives 4.799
